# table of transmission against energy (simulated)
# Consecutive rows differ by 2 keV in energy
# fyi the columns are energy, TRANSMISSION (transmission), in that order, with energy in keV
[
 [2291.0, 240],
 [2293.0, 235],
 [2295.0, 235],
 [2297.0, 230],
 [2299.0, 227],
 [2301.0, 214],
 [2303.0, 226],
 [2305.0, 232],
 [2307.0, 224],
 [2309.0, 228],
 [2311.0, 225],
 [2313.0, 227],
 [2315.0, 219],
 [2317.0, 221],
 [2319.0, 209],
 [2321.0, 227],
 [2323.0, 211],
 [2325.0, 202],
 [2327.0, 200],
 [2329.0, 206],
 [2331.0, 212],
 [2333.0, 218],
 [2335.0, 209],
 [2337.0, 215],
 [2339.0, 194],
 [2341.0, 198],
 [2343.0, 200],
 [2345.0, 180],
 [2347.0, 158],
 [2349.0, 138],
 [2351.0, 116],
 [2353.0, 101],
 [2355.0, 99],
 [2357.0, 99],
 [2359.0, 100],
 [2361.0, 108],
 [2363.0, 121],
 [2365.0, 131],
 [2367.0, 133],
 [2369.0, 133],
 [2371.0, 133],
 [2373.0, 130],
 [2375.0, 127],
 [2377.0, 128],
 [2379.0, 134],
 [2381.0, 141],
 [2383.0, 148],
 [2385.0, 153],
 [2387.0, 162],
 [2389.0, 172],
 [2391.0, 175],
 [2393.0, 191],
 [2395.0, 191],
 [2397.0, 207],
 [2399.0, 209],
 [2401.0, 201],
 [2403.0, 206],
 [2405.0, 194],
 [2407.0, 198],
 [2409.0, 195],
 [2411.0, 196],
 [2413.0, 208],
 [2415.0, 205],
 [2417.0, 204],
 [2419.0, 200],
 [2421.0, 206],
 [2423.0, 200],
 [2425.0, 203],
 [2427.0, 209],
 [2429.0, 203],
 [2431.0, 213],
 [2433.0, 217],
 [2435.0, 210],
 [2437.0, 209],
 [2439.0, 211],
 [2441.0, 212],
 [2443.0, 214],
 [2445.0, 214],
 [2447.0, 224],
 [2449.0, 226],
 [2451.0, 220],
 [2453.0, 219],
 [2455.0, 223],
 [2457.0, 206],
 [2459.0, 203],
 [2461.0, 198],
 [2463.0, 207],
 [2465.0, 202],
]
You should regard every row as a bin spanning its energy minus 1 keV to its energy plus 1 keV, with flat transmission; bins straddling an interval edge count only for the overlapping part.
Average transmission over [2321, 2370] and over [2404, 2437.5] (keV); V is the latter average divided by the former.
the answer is 1.25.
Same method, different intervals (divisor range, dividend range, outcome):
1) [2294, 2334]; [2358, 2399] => 0.67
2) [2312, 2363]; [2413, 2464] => 1.18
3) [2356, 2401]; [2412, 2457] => 1.43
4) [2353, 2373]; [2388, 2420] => 1.68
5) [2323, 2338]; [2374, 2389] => 0.69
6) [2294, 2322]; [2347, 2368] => 0.52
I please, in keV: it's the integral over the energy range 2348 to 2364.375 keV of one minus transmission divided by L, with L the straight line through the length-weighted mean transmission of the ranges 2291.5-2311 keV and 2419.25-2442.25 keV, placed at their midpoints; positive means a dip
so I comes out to 8.1 keV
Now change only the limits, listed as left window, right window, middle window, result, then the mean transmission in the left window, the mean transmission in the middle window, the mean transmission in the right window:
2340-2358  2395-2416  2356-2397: 7.3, 143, 142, 201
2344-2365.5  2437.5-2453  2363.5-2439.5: -3.7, 123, 181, 217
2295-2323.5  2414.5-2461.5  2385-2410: 2.8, 223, 190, 211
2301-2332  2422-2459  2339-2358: 6.2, 218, 146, 213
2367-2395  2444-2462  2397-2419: -3.6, 149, 202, 215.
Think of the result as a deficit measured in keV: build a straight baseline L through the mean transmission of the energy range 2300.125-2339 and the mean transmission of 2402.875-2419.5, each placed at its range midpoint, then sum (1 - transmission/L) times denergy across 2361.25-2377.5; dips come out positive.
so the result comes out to 6.2 keV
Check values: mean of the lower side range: 217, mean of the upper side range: 200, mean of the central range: 129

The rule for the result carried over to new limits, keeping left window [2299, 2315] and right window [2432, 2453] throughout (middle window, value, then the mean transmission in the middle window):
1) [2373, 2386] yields 4.9 keV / 138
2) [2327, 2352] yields 4.0 keV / 188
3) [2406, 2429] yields 1.6 keV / 202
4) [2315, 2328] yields 0.7 keV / 212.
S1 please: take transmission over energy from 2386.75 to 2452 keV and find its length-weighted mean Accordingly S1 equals 204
